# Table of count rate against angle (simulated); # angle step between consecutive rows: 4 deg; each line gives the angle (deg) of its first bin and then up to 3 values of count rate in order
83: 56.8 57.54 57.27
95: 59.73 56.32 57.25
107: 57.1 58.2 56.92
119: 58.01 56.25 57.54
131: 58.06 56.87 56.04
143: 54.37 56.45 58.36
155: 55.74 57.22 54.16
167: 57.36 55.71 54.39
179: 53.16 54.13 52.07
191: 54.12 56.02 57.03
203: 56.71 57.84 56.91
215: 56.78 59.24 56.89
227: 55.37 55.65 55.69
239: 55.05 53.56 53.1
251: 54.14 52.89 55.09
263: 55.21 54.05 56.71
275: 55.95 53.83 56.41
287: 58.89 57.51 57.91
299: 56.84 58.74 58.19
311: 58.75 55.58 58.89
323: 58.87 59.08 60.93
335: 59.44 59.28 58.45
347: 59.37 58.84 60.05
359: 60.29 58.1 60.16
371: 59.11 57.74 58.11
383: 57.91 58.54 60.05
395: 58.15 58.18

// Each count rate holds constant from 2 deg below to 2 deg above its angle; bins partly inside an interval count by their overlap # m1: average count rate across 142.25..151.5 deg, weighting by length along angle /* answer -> 56.3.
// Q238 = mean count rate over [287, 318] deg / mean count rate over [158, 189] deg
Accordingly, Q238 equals 1.1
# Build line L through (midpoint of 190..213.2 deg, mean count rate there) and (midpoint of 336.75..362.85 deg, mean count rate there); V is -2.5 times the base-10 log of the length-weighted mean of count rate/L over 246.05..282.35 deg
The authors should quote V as 0.06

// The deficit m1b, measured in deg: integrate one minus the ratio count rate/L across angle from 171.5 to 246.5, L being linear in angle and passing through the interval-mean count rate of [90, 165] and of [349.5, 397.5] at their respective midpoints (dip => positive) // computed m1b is 2.67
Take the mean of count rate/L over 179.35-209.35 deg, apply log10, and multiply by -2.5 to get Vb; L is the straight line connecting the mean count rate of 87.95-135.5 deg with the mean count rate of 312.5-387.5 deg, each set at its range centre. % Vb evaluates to 0.05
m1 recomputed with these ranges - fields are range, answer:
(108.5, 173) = 56.7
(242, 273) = 54.4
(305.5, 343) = 58.8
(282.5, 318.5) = 57.8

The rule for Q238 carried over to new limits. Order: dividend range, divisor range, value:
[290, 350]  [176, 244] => 1.05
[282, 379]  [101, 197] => 1.05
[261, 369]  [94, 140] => 1.01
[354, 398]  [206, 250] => 1.05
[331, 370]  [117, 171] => 1.05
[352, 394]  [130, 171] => 1.05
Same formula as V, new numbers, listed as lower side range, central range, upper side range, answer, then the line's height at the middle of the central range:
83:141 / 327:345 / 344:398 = -0.014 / 58.7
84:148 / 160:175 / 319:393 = 0.036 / 57.6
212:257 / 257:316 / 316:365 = 0.011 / 57.2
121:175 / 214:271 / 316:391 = 0.046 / 57.6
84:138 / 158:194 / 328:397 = 0.062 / 57.9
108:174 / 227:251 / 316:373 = 0.064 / 57.9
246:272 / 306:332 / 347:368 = -0.020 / 57.5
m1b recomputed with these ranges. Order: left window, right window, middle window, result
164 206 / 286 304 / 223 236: 0.11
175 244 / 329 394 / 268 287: 0.41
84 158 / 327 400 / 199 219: 0.19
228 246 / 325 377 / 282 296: -0.21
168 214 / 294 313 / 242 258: 0.92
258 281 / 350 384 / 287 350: -1.64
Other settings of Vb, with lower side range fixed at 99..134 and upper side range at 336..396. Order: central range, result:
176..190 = 0.088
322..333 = -0.018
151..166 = 0.027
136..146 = 0.038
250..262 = 0.080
